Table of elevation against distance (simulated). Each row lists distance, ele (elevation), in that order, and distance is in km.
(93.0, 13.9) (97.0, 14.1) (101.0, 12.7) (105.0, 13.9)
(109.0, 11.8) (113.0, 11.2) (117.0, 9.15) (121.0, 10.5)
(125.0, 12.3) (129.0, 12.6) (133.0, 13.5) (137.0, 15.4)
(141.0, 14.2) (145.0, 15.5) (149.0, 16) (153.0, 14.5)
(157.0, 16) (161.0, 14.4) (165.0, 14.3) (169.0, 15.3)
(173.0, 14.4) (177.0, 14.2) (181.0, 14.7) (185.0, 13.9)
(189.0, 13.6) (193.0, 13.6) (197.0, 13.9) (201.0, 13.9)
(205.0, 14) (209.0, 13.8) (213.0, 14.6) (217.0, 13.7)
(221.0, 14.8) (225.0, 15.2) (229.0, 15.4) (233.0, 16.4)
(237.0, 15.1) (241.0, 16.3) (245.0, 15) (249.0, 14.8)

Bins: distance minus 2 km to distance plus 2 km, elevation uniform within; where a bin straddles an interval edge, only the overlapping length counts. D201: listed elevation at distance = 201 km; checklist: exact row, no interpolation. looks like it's 13.9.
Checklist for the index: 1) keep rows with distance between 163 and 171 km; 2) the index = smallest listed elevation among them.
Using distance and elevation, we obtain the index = 14.3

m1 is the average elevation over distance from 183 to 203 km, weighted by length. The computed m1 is 13.8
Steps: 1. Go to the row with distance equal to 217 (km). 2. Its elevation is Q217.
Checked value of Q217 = 13.7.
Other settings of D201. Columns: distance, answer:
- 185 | 13.9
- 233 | 16.4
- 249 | 14.8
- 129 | 12.6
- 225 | 15.2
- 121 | 10.5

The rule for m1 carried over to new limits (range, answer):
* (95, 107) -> 13.6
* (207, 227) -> 14.4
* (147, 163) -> 15.2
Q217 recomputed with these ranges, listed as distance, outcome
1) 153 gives 14.5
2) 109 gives 11.8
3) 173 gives 14.4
